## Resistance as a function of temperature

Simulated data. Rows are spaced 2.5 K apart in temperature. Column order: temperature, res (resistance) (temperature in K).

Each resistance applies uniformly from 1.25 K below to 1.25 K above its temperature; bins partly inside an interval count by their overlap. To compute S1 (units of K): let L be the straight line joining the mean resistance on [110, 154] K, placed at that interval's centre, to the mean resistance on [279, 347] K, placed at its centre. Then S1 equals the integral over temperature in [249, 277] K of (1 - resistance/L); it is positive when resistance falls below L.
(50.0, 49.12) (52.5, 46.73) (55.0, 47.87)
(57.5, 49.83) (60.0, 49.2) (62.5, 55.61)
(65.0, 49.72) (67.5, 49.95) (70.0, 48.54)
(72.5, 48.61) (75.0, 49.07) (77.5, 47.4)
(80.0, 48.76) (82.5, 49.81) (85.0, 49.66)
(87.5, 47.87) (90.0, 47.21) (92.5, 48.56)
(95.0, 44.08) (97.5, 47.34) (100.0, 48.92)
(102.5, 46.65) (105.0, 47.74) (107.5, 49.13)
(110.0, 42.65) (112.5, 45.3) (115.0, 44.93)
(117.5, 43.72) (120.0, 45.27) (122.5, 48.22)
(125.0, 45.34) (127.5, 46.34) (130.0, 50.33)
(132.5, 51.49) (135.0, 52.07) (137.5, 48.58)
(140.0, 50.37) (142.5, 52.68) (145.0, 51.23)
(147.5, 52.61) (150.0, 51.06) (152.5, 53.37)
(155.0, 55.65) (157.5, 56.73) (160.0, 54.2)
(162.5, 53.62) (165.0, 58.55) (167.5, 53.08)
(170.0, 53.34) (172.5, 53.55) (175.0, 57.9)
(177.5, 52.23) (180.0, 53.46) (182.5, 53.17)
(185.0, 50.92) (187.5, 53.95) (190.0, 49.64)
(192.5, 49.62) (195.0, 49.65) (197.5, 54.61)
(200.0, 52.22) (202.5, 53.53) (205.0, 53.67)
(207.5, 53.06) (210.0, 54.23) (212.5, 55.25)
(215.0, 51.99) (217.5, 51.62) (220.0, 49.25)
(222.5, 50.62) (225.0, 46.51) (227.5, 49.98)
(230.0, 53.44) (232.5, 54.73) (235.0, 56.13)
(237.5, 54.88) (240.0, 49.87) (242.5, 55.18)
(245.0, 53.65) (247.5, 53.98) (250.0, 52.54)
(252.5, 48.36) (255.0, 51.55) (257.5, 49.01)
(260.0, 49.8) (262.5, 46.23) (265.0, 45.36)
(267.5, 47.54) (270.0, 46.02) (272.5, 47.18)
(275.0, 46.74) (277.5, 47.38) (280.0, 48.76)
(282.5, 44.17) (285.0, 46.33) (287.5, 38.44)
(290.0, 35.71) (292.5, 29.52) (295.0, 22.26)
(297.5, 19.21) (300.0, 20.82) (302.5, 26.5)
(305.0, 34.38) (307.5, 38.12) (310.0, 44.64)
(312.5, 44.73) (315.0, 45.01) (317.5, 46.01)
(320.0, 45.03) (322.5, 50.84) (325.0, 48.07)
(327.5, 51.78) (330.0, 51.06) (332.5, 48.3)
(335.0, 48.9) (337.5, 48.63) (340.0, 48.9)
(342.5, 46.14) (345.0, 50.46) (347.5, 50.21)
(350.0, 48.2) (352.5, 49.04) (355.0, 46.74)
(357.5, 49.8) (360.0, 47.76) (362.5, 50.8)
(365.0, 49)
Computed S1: -2.89 K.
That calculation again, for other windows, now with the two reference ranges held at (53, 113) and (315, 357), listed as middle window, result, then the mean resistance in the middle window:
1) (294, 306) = 5.95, 24.5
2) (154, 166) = -1.81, 55.7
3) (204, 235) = -2.39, 52.2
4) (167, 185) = -1.95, 53.6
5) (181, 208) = -2.09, 52.2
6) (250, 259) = -0.29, 50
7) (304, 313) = 1.53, 40.3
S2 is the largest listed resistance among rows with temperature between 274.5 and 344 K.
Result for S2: 51.78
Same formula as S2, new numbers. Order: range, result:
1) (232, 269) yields 56.13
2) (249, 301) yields 52.54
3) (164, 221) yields 58.55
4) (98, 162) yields 56.73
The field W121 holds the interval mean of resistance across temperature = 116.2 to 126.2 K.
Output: 45.6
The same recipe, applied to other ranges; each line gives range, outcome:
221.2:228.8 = 49.1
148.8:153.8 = 52.3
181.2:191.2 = 51.9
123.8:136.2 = 49.1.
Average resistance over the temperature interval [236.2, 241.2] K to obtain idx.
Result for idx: 52.4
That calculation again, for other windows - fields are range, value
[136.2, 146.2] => 50.7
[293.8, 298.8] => 20.7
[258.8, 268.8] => 47.2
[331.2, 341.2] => 48.7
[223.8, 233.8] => 51.2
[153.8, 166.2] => 55.7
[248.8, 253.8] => 50.4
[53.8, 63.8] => 50.6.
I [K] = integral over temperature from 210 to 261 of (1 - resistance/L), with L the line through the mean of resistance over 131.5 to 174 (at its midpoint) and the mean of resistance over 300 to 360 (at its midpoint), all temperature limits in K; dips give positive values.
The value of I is -2.42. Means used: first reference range 53.1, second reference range 45.7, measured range 52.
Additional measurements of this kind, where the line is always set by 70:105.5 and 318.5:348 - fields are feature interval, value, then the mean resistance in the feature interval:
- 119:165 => -2.9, 51.3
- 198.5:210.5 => -1.2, 53.3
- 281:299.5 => 5.9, 33.3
